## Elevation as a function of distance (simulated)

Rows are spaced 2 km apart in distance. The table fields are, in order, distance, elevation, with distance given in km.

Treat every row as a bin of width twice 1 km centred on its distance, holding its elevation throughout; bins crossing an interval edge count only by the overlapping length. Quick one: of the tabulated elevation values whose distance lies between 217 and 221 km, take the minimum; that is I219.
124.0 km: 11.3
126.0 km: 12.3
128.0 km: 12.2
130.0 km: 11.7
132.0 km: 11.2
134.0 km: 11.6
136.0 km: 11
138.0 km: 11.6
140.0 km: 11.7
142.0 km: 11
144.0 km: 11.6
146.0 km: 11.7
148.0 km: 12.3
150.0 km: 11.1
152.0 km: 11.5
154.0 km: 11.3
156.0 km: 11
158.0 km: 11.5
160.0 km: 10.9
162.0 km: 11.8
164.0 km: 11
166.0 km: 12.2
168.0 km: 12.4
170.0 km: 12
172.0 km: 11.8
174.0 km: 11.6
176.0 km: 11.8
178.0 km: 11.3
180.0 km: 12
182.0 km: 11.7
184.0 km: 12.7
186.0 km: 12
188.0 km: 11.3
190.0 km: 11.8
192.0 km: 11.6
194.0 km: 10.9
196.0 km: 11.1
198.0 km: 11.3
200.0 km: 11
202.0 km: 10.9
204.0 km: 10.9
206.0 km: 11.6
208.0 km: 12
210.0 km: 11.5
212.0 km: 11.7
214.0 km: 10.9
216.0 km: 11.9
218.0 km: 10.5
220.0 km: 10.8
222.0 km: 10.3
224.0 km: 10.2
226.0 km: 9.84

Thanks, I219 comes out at 10.5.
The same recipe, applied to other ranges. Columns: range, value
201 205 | 10.9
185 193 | 11.3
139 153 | 11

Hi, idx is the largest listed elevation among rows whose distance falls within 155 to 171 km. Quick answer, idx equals 12.4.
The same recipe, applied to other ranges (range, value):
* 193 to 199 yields 11.3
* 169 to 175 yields 12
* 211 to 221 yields 11.9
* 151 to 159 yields 11.5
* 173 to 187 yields 12.7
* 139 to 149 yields 12.3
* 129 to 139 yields 11.7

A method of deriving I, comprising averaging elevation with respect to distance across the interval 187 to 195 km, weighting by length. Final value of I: 11.4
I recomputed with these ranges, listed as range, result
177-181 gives 11.7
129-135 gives 11.5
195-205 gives 11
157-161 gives 11.2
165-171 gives 12.2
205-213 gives 11.7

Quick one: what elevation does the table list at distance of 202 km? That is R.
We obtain 10.9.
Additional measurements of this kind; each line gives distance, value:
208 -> 12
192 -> 11.6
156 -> 11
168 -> 12.4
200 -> 11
